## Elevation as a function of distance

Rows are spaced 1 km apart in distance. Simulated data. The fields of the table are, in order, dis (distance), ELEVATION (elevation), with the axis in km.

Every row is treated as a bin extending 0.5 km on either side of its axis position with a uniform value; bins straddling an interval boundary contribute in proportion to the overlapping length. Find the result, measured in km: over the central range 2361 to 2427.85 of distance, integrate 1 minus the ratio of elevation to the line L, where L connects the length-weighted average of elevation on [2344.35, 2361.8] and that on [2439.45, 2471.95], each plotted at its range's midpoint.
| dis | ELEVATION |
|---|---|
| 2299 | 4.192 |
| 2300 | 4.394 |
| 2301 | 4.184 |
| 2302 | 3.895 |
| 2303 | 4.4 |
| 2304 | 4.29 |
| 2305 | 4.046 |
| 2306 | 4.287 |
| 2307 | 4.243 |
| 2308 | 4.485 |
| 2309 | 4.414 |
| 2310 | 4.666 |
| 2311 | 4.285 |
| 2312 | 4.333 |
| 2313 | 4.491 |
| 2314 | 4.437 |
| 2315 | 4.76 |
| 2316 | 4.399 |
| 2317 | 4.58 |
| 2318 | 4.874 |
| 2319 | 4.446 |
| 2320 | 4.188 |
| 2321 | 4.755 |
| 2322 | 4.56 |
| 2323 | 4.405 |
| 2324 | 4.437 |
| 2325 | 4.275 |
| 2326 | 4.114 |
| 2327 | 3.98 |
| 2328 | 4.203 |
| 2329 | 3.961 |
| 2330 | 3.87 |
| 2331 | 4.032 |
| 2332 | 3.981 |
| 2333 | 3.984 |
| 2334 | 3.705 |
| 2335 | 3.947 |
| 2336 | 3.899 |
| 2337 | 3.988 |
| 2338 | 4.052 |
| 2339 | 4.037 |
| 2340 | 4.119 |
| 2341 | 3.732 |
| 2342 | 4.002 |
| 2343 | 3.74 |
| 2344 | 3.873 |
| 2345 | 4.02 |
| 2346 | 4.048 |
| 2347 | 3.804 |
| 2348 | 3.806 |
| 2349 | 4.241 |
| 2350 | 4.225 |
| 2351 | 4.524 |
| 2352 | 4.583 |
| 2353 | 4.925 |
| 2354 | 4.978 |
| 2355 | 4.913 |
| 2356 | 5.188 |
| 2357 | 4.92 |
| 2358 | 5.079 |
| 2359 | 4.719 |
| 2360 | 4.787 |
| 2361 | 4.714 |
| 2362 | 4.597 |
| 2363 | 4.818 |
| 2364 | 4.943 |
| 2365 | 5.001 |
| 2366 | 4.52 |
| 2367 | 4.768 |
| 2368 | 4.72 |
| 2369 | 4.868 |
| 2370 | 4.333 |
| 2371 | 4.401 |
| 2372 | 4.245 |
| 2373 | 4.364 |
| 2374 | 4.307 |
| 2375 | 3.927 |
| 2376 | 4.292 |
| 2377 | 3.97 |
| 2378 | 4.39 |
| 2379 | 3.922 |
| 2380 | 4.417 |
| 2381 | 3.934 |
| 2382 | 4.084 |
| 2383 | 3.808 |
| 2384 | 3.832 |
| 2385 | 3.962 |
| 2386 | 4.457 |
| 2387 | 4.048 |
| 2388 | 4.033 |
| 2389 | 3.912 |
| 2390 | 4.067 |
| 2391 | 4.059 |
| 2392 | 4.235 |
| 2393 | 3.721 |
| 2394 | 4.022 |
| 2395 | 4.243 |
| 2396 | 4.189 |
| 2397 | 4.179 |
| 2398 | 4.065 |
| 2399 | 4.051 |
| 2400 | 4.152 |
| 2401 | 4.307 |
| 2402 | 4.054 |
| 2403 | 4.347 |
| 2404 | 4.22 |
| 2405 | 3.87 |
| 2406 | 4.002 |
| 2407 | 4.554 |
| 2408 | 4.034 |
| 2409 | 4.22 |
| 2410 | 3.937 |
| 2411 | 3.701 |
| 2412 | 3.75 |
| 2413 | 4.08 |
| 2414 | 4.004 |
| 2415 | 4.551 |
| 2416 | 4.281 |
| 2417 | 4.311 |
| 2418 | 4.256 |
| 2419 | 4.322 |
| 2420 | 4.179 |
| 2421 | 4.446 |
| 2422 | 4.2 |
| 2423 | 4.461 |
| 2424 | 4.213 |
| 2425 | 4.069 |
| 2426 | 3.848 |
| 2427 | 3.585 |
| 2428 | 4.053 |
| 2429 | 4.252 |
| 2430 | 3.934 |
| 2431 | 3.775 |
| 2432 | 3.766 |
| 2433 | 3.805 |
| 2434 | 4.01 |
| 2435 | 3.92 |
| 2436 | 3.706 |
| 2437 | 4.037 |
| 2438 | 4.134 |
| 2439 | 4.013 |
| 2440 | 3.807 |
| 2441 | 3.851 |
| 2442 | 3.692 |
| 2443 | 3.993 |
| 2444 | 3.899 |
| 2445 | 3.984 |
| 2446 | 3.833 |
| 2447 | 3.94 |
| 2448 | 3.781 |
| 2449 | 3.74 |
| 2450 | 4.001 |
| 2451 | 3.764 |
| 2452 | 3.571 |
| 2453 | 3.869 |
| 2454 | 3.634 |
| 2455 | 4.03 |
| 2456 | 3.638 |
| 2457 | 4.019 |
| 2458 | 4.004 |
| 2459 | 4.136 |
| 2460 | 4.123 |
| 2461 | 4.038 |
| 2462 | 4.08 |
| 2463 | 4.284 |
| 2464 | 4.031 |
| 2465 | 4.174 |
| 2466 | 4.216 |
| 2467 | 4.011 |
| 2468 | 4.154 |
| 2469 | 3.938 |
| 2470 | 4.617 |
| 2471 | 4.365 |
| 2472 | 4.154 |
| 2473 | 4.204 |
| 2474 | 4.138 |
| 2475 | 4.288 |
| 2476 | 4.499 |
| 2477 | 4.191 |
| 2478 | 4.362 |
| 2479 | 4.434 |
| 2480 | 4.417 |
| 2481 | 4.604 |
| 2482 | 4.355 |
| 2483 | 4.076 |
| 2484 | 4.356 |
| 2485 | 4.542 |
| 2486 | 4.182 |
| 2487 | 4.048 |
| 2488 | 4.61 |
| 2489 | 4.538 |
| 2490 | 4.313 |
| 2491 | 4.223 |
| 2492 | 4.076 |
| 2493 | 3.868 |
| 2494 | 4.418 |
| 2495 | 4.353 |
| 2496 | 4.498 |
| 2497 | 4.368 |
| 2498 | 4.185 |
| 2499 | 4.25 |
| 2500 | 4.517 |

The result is 1.72 km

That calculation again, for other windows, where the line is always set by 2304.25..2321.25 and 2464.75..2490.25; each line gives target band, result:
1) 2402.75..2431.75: 1.6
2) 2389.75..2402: 0.7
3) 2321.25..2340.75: 1.5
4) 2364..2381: 0.0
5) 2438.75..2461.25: 2.3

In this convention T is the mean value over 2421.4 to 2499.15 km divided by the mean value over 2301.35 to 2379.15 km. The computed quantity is 0.94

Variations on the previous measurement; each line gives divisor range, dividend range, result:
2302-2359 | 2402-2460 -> 0.93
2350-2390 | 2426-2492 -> 0.91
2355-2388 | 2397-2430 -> 0.93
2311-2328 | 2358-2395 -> 0.98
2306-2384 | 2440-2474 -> 0.92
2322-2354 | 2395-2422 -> 1.01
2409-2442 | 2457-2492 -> 1.05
